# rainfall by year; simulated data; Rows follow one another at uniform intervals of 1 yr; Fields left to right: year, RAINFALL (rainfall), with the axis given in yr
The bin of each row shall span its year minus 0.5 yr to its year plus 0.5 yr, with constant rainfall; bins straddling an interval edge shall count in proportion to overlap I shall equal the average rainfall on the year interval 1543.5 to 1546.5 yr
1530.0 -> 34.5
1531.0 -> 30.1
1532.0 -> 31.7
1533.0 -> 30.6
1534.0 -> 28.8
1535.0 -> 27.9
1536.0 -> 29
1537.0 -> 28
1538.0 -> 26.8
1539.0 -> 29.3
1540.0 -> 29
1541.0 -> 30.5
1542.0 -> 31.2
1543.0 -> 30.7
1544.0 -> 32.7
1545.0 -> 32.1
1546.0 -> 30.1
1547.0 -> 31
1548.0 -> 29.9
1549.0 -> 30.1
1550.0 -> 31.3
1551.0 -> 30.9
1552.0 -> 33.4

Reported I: 31.6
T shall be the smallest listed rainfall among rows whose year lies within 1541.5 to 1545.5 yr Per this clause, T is 30.7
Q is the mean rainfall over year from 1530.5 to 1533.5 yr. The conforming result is 30.8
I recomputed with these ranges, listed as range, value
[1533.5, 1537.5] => 28.4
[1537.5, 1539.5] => 28.1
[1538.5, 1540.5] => 29.1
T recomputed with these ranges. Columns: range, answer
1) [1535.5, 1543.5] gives 26.8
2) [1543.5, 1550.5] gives 29.9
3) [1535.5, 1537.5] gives 28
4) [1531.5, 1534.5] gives 28.8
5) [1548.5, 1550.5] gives 30.1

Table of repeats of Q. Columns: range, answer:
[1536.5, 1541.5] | 28.7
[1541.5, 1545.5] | 31.7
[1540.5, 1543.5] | 30.8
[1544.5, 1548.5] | 30.8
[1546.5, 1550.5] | 30.6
